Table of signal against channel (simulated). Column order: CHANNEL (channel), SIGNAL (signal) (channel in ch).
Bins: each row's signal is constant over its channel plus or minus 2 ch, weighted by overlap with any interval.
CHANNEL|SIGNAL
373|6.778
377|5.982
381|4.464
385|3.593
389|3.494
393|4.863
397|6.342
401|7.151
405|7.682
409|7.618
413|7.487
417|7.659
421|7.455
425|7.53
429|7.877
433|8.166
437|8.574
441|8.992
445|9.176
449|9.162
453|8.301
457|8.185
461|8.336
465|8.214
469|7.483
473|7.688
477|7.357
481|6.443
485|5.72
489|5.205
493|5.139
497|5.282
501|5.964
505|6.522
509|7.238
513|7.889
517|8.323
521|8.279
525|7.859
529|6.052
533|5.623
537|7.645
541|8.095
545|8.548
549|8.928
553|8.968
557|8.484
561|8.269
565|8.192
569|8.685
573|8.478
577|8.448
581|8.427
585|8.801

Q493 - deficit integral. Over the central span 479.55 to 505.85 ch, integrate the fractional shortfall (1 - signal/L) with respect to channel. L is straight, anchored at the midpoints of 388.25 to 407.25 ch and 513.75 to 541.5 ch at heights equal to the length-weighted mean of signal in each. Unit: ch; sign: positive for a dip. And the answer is 5.0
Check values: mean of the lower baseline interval 6.09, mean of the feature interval 5.71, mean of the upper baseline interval 7.4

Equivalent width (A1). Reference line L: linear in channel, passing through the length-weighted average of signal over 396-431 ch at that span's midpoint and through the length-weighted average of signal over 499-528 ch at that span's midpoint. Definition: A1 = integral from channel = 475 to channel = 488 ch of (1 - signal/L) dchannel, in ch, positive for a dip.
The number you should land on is 1.8 ch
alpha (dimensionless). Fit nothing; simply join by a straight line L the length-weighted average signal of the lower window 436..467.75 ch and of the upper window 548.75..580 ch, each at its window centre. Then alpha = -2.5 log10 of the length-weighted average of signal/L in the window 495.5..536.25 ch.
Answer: 0.23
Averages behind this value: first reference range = 8.59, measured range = 6.95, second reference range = 8.53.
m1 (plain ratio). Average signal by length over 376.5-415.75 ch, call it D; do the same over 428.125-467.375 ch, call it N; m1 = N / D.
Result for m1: 1.4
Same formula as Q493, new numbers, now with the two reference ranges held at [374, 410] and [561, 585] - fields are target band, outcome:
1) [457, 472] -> -2.7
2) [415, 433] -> -4.5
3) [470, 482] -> -0.5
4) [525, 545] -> 1.9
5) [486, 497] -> 3.0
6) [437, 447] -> -4.0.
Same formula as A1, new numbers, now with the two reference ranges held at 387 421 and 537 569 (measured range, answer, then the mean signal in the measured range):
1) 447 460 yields -2.39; 8.53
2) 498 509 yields 2.11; 6.34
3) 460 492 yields 2.21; 6.96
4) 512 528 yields 0.14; 7.97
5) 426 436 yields -1.58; 8.03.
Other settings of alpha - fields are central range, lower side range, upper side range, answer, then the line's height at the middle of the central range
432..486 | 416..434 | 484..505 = -0.20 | 6.66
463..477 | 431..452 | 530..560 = 0.11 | 8.57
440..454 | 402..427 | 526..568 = -0.17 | 7.64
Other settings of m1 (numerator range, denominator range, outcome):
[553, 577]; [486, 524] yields 1.27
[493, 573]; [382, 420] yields 1.22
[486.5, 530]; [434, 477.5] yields 0.80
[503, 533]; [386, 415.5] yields 1.16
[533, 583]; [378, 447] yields 1.20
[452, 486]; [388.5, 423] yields 1.12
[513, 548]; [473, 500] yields 1.27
